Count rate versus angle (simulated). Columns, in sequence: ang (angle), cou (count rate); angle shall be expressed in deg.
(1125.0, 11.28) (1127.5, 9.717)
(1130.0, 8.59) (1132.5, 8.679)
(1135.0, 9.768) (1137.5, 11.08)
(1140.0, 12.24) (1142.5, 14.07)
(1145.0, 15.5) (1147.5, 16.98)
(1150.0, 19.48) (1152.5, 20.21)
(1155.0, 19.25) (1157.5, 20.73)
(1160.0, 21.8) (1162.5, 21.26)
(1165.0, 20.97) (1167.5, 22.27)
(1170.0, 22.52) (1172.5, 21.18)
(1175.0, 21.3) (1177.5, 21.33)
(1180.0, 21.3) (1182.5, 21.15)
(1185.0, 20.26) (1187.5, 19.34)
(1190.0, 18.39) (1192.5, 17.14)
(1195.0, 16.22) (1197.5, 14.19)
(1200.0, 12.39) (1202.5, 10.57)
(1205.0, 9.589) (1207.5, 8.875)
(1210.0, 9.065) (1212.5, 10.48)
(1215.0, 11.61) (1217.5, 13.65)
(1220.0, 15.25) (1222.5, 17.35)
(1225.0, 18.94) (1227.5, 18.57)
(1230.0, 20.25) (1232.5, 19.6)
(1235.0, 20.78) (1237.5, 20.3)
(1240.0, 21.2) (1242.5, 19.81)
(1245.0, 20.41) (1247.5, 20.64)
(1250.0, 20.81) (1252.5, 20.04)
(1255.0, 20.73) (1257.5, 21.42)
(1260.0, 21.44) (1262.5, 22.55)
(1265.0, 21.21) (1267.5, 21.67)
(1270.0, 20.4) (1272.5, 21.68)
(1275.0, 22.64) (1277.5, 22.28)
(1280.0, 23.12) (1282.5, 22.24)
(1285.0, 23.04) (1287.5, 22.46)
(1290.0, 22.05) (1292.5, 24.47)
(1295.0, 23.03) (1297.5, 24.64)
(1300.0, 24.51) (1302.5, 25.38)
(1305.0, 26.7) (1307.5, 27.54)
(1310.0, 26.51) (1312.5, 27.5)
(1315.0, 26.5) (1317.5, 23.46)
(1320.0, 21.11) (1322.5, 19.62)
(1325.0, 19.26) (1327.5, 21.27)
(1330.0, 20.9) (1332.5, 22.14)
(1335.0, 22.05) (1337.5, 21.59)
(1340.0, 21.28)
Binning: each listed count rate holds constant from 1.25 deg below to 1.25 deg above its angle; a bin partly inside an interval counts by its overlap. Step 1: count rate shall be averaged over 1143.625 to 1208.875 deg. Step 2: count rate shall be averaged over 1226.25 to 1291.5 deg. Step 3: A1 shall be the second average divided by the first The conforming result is 1.17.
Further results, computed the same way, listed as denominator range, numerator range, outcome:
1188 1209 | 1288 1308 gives 1.81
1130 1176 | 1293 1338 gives 1.35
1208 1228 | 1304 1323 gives 1.79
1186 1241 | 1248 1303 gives 1.43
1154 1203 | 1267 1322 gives 1.23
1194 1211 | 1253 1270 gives 1.85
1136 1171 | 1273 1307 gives 1.29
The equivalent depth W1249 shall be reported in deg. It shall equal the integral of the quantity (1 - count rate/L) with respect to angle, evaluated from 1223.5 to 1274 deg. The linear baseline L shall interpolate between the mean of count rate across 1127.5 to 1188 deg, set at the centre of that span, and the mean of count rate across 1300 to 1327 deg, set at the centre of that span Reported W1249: 2.3 deg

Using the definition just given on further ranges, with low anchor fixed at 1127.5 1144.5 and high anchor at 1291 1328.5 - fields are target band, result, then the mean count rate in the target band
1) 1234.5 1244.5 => -0.9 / 20.5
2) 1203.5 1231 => 5.3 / 13.9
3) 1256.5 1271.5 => -0.6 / 21.5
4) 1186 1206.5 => 0.8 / 14.7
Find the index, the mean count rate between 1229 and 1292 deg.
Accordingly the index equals 21.4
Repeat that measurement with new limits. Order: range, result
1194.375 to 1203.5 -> 13.2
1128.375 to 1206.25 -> 17.1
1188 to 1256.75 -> 16.6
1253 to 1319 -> 23.4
